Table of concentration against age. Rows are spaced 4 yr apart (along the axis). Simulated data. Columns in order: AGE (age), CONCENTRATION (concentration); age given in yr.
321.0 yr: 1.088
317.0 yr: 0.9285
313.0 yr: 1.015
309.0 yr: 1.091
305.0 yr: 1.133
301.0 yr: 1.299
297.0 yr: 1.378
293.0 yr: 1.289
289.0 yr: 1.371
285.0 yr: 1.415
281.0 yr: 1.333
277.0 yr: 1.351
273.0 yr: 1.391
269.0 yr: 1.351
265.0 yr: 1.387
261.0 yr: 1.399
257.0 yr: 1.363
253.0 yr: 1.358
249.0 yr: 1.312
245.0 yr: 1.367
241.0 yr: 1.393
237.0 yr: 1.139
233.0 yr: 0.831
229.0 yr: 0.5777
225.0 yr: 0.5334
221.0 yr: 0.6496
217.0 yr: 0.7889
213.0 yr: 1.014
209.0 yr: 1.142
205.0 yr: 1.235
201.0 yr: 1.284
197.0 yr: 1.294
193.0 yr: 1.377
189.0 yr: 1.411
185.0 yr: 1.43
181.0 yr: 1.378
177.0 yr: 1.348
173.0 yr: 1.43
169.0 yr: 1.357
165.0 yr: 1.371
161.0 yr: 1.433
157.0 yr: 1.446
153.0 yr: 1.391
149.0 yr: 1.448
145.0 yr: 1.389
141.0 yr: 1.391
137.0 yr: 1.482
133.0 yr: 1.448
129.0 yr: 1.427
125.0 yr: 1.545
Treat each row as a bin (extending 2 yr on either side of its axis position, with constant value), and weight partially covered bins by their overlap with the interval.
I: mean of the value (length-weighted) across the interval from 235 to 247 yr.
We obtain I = 1.3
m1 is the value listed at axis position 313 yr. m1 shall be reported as 1.015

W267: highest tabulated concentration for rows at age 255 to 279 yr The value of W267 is 1.399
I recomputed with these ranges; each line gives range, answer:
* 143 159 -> 1.42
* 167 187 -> 1.39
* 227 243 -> 0.985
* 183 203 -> 1.36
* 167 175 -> 1.39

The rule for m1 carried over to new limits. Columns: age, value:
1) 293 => 1.289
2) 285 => 1.415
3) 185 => 1.43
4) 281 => 1.333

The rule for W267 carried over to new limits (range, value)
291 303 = 1.378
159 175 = 1.433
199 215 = 1.284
